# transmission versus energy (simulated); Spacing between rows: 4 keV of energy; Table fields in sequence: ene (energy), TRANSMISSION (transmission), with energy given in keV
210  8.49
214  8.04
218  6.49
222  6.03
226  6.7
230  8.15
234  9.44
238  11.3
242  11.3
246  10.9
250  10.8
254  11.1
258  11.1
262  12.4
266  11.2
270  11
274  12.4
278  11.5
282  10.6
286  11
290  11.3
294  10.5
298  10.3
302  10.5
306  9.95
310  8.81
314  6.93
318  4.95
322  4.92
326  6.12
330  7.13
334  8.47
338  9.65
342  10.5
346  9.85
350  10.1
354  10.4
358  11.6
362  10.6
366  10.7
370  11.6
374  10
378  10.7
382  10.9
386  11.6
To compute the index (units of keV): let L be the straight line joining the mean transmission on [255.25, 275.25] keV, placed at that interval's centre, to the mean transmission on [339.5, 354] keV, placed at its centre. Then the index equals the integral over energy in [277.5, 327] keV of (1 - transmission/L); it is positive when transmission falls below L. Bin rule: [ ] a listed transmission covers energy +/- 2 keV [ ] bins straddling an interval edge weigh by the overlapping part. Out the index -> 8.89 keV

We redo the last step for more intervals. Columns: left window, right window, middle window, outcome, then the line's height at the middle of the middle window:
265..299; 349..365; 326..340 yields 3.6 keV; 10.8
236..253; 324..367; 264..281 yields -1.3 keV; 10.6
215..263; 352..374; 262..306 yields -4.4 keV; 10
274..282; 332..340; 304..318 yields 2.9 keV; 10.1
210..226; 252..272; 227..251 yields -2.7 keV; 9.1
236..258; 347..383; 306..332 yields 9.8 keV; 10.9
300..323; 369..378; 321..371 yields 0.4 keV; 9.41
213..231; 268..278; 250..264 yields -1.7 keV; 10.2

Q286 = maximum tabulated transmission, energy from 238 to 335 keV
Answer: 12.4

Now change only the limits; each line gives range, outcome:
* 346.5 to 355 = 10.4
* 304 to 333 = 9.95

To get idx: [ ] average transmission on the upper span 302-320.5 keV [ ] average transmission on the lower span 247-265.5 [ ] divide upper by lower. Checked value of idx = 0.70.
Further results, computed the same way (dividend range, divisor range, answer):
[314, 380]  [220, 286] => 0.88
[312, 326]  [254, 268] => 0.49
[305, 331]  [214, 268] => 0.71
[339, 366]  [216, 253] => 1.16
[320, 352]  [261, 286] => 0.73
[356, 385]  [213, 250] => 1.23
